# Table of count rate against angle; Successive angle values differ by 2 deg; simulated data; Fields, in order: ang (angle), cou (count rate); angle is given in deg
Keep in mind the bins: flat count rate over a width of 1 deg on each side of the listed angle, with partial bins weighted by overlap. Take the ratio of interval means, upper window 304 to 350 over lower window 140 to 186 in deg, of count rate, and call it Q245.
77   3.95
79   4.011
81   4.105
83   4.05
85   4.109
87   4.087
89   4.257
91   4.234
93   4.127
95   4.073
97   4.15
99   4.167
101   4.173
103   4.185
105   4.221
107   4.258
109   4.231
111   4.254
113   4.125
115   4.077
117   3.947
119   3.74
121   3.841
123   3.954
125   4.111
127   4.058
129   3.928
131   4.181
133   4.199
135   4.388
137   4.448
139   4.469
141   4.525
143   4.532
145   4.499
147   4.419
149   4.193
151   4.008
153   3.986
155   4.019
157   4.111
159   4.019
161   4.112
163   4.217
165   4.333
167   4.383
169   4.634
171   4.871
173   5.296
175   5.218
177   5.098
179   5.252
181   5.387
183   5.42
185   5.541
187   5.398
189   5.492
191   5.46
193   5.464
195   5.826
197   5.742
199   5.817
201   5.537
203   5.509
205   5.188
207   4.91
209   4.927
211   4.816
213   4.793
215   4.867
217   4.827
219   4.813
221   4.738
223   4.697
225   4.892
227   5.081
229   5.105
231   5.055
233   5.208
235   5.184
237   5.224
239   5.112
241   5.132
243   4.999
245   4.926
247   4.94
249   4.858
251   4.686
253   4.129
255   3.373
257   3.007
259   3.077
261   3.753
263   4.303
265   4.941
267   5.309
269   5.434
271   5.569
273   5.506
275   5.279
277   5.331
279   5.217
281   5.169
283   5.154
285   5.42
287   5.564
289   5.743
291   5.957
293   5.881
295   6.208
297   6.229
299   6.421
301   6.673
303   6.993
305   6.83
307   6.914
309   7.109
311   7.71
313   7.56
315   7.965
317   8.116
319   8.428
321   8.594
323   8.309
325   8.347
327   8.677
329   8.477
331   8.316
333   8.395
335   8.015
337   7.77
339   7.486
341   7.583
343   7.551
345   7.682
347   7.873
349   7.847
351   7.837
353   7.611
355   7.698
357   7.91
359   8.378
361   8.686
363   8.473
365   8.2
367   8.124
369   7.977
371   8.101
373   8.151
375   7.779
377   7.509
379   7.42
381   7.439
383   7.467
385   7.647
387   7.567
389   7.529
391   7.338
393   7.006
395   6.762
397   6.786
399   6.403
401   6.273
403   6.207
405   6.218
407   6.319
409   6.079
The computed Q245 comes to 1.71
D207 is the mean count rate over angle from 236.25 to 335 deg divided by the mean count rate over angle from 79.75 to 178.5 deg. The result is 1.4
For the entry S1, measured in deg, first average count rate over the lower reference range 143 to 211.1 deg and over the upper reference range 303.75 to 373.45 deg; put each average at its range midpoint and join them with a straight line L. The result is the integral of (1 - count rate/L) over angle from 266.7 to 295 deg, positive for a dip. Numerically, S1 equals 5.66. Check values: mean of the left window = 4.91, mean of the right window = 7.96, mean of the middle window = 5.5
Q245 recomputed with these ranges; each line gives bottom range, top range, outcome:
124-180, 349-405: 1.71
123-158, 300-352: 1.85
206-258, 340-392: 1.64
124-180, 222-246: 1.15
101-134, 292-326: 1.79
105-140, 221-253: 1.20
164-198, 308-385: 1.52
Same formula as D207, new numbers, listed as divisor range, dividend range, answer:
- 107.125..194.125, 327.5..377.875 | 1.77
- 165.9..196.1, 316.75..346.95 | 1.55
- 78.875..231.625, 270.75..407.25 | 1.57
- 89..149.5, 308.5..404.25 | 1.85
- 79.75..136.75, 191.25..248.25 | 1.24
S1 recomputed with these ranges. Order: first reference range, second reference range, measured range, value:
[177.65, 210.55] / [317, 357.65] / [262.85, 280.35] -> 4.0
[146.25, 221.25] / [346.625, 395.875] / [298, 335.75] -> -4.5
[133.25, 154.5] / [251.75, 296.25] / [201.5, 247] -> -2.7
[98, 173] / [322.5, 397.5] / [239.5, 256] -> 3.8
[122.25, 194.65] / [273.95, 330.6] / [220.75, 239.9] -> 2.3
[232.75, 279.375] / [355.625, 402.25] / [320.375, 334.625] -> -4.5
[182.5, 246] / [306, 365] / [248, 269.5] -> 6.8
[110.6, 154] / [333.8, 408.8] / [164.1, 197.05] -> -2.4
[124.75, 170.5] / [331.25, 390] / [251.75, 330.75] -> 7.3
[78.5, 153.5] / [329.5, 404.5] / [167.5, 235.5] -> 2.0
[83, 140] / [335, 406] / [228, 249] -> 2.7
